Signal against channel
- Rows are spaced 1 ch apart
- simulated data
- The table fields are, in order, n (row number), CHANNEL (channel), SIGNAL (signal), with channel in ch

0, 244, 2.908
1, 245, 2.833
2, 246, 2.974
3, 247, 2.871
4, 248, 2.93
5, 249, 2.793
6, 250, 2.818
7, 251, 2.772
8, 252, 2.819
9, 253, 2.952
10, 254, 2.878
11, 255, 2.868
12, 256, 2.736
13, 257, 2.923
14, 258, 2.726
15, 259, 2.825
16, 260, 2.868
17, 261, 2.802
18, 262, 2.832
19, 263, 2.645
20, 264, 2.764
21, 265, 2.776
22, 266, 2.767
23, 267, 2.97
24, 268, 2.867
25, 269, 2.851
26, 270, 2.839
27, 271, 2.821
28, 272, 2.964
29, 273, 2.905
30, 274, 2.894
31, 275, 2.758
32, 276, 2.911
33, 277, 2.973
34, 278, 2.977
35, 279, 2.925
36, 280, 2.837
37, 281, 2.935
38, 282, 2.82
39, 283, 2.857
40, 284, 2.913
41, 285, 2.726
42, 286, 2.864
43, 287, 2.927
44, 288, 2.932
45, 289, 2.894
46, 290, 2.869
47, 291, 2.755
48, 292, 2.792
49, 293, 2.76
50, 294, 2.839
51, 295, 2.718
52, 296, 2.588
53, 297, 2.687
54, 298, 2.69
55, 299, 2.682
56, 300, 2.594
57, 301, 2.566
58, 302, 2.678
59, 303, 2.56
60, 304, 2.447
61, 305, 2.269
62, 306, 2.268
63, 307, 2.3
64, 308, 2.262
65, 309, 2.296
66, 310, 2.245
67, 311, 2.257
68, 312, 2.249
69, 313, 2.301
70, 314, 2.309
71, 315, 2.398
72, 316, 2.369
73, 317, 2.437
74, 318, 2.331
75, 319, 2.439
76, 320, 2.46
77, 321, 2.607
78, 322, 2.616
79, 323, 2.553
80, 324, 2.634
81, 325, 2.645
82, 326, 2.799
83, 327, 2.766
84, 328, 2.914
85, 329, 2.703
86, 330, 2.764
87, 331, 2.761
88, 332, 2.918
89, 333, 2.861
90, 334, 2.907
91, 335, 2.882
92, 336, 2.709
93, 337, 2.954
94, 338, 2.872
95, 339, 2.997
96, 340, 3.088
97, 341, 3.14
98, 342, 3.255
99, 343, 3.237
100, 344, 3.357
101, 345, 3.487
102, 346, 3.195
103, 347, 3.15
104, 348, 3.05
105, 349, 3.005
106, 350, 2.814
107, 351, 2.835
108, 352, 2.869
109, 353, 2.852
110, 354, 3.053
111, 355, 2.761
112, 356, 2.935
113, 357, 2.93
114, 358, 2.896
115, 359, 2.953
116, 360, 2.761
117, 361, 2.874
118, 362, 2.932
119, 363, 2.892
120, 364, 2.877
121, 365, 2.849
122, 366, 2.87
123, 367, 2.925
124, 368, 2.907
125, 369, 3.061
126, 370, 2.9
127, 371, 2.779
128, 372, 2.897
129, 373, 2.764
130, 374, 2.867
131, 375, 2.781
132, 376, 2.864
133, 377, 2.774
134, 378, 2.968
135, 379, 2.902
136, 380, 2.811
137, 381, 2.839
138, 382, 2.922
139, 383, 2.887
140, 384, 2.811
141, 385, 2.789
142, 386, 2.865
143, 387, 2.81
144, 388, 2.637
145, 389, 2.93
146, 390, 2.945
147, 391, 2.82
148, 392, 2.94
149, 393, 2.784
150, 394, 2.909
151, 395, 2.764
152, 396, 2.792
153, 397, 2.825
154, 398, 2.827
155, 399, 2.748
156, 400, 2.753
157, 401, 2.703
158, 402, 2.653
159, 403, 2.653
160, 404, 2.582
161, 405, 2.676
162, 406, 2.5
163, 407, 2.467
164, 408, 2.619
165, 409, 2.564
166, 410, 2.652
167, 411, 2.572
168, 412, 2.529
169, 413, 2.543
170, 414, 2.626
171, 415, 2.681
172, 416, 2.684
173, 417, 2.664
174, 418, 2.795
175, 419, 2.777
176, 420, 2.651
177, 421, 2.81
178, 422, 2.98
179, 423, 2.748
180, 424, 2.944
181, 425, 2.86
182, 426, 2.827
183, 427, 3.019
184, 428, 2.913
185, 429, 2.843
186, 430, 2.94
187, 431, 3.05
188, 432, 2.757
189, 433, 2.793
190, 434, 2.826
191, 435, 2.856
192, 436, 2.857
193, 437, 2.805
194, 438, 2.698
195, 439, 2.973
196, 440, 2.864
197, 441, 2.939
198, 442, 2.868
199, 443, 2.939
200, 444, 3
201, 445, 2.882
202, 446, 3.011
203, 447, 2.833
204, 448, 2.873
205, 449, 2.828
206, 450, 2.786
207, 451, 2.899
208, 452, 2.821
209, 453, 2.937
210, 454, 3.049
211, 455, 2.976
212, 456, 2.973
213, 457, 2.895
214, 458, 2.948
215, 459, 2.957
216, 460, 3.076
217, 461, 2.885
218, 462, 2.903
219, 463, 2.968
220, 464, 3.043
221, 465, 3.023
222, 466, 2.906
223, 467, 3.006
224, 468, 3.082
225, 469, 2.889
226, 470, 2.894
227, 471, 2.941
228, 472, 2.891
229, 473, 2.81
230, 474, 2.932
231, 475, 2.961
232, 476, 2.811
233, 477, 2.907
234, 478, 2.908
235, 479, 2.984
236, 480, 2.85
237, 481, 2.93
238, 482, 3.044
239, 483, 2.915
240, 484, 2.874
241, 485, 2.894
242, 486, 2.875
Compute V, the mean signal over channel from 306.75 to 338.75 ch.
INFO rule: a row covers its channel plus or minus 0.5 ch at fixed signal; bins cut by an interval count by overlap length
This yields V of 2.58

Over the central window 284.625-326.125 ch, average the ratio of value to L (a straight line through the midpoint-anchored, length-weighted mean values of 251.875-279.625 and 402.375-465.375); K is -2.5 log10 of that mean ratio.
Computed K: 0.11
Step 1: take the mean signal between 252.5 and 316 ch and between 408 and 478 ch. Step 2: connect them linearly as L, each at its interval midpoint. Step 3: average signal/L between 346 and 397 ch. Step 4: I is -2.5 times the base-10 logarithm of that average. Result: -0.03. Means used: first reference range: 2.71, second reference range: 2.86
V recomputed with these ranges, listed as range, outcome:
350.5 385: 2.88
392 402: 2.79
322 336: 2.77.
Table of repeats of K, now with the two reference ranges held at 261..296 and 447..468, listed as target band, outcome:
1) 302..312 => 0.22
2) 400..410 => 0.12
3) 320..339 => 0.04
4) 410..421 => 0.10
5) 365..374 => 0.00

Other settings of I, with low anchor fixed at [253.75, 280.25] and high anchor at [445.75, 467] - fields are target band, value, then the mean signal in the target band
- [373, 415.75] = 0.06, 2.75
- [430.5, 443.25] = 0.02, 2.86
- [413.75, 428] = 0.05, 2.8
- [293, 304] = 0.08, 2.66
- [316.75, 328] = 0.11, 2.59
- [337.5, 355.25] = -0.06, 3.06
